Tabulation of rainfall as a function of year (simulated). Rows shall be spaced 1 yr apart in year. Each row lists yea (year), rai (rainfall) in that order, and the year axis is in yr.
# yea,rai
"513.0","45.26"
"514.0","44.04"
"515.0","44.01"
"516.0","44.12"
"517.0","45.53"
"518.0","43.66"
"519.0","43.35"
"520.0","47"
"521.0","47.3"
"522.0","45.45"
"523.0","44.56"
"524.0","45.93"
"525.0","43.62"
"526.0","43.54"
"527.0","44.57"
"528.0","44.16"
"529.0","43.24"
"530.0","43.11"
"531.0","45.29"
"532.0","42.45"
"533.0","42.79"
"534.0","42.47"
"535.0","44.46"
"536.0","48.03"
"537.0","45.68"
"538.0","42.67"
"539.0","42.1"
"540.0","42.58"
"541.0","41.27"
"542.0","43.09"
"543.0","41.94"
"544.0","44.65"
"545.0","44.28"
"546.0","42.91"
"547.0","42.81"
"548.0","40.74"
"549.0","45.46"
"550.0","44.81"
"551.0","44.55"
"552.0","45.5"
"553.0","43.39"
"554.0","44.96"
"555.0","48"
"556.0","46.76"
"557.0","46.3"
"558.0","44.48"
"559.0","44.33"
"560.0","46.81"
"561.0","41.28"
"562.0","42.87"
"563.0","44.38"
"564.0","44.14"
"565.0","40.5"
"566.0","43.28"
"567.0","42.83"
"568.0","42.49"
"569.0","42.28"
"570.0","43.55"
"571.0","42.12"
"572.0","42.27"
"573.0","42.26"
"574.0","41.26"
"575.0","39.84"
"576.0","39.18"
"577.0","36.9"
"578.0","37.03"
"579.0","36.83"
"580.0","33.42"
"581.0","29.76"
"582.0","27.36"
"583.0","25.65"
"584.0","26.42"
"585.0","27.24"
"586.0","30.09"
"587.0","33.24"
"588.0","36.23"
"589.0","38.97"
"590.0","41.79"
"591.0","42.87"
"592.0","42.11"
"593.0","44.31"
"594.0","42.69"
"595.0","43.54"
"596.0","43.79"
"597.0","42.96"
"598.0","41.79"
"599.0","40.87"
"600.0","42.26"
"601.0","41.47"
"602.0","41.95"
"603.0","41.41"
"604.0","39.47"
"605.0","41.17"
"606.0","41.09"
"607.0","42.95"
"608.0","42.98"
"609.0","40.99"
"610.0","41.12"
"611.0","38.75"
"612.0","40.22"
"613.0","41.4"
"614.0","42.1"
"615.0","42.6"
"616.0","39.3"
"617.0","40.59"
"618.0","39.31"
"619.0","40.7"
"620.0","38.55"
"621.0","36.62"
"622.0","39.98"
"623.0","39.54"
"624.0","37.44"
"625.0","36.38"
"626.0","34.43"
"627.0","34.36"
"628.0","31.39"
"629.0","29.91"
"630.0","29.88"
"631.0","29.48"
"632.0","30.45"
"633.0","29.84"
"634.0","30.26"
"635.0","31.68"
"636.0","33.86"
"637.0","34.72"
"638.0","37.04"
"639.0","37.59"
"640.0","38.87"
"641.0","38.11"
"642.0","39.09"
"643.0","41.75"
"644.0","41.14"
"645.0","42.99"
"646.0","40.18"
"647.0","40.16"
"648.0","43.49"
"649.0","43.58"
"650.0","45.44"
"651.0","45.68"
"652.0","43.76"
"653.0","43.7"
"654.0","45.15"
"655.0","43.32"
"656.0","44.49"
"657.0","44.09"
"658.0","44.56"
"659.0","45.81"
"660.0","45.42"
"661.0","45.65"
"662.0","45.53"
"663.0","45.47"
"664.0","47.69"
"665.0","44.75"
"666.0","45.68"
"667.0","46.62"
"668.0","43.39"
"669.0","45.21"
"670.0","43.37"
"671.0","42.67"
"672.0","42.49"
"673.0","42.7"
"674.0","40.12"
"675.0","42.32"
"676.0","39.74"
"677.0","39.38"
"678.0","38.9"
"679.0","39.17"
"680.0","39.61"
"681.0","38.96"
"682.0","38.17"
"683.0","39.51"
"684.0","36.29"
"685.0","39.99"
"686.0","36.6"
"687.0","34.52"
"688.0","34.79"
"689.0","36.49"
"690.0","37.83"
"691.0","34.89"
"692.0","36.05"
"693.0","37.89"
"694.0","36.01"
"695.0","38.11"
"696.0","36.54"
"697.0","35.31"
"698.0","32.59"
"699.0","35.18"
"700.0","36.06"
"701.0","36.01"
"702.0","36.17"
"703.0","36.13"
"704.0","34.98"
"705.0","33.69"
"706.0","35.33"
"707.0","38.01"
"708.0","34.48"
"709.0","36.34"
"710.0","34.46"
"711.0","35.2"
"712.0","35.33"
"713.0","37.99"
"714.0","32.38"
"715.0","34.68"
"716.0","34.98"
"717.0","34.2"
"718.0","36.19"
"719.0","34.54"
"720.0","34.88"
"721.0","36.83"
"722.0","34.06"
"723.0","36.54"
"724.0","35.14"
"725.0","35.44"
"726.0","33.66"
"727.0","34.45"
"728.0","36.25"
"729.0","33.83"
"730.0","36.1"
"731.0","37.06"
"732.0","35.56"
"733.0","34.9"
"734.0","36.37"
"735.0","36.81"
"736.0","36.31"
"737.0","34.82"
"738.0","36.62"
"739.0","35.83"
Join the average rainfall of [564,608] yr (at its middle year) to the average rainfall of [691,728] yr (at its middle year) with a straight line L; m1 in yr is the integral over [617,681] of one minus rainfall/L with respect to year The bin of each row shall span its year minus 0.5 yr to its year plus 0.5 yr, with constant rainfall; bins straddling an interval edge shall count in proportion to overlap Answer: -4.91 yr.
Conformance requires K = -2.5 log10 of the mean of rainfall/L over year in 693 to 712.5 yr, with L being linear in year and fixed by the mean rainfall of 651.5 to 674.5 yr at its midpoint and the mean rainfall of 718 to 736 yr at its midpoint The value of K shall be 0.09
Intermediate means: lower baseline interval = 44.4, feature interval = 35.6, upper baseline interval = 35.5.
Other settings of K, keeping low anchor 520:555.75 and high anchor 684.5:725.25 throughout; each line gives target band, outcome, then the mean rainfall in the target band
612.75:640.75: 0.11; 36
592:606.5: -0.03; 42.1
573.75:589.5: 0.24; 33.6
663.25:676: -0.17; 43.8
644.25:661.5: -0.15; 43.9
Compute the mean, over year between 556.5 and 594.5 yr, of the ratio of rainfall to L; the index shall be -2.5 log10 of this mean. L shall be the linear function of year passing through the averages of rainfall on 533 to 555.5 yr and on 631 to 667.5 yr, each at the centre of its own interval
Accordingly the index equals 0.10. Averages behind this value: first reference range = 43.9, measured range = 39.2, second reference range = 41.2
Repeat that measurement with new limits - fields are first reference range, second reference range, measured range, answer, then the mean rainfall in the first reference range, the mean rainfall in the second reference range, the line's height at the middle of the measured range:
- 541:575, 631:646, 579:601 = 0.10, 43.6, 36.1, 40.6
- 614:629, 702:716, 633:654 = -0.07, 37.8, 35.3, 37.2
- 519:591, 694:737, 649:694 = -0.12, 41.6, 35.5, 37.1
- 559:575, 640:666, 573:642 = 0.15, 42.8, 43.6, 43.2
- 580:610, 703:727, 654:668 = -0.23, 38.5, 35.2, 36.7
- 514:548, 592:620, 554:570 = -0.03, 44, 41.5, 43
